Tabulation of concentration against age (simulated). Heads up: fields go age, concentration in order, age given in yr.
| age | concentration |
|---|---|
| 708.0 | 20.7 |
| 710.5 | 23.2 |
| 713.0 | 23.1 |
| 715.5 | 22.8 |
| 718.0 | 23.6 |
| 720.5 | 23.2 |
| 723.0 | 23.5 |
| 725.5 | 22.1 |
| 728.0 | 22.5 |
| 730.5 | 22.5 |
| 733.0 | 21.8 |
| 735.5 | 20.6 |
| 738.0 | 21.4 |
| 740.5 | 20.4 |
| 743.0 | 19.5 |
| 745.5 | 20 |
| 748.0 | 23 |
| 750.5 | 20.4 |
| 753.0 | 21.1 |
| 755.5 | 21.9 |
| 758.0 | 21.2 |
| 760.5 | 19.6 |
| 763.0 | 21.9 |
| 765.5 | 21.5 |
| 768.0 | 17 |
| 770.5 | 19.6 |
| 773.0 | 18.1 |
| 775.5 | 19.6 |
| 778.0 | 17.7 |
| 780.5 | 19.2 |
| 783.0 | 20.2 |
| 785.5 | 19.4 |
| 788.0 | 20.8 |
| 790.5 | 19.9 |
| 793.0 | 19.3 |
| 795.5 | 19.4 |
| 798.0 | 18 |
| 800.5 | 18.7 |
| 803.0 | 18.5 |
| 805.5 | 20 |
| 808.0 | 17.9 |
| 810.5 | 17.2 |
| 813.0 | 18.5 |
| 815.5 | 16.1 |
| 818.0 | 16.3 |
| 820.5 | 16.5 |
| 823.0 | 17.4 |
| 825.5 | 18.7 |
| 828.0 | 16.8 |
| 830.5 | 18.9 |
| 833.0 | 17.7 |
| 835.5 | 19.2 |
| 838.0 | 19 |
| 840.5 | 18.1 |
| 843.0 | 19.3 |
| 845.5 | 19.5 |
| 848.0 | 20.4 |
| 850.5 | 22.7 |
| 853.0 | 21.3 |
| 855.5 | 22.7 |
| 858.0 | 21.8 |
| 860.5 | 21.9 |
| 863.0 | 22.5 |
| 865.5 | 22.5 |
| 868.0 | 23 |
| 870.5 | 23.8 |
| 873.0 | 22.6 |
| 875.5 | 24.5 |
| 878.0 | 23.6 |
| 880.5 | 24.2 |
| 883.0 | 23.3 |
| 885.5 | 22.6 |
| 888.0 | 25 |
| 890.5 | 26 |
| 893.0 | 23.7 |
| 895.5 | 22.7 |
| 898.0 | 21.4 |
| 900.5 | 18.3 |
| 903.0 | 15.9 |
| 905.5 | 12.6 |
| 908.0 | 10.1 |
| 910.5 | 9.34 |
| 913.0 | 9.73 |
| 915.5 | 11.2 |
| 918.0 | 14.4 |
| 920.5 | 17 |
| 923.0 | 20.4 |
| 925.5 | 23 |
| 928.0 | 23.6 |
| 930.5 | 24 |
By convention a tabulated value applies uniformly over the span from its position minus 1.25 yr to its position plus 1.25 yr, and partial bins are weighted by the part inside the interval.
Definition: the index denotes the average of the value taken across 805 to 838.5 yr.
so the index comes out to 17.8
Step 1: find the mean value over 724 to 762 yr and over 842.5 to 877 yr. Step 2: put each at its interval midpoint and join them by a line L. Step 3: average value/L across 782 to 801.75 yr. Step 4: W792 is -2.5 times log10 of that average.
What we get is 0.113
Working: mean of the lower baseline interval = 21.2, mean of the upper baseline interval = 22.1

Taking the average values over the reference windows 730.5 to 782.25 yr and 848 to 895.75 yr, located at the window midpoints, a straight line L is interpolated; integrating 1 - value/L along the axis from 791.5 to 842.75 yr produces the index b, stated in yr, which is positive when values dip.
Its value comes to 8.6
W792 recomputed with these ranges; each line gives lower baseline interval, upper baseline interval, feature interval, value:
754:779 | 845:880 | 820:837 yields 0.20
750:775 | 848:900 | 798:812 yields 0.16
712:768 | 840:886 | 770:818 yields 0.17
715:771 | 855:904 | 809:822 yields 0.28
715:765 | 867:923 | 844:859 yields -0.07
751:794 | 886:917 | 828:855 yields -0.06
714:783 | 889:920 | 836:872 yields -0.19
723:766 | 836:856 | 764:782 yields 0.11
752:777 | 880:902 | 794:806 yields 0.11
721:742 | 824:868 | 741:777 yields 0.06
